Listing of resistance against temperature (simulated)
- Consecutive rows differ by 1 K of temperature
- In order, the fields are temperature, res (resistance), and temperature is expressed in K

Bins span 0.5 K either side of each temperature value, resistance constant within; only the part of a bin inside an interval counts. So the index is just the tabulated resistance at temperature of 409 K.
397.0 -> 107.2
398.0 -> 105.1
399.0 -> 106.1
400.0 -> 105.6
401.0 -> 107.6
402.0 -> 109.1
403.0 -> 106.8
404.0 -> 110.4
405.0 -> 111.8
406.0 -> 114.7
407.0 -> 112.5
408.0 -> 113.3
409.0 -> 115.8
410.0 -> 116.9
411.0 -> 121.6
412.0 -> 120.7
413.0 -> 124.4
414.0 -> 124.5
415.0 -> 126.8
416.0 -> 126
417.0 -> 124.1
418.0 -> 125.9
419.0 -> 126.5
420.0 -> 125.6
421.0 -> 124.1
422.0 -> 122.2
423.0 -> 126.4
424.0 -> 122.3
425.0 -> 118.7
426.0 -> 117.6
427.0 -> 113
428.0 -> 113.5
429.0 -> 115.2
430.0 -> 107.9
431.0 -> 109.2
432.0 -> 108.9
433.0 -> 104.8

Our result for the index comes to 115.8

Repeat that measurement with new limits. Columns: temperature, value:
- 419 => 126.5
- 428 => 113.5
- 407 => 112.5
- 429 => 115.2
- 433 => 104.8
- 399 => 106.1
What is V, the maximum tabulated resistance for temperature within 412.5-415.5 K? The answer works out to 126.8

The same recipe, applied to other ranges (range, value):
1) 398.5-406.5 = 114.7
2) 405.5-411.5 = 121.6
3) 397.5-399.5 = 106.1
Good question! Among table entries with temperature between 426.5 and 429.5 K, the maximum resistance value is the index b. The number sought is 115.2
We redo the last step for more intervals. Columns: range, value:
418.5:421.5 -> 126.5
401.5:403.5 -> 109.1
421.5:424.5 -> 126.4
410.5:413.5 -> 124.4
